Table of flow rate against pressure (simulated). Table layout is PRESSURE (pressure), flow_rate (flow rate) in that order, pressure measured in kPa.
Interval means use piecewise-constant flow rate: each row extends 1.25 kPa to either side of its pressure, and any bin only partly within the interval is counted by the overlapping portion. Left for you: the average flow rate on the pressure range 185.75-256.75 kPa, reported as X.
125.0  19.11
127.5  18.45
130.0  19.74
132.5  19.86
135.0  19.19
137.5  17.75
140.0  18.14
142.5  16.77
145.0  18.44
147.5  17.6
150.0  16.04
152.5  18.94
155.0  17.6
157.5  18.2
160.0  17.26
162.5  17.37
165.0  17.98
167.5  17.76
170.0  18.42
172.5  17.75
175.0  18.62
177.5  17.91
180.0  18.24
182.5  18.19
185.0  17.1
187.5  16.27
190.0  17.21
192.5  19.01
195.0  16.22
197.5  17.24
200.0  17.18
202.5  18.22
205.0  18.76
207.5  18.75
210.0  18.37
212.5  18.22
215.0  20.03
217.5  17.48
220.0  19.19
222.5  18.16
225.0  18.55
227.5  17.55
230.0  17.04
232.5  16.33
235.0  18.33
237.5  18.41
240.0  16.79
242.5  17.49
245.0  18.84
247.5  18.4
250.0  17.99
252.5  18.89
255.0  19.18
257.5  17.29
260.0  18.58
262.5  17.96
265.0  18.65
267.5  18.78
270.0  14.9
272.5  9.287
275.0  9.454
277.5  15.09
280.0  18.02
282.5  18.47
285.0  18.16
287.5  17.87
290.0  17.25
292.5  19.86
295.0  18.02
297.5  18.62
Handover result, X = 18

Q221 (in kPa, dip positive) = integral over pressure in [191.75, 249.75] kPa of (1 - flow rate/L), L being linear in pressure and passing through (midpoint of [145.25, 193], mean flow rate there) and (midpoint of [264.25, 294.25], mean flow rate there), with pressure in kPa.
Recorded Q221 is -3.2 kPa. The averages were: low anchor 17.8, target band 18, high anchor 16.3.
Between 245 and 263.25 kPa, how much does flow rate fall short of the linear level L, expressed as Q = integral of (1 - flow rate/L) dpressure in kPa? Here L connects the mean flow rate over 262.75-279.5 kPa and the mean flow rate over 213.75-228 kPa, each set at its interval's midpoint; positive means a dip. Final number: -2.7 kPa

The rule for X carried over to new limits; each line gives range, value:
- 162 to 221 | 18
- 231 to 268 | 18.1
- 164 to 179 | 18.1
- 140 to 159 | 17.7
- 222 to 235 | 17.6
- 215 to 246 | 17.9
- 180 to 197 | 17.4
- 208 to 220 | 18.6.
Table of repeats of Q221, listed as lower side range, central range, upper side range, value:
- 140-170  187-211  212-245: 0.15 kPa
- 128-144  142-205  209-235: 2.30 kPa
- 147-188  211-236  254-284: -1.68 kPa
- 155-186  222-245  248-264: 0.68 kPa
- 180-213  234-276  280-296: 2.37 kPa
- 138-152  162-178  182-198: -0.58 kPa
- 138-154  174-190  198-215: 0.35 kPa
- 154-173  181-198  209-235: 0.56 kPa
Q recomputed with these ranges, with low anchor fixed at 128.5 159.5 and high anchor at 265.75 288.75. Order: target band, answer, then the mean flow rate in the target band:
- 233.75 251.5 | -1.92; 18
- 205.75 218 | -1.29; 18.6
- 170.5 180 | -0.31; 18.1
